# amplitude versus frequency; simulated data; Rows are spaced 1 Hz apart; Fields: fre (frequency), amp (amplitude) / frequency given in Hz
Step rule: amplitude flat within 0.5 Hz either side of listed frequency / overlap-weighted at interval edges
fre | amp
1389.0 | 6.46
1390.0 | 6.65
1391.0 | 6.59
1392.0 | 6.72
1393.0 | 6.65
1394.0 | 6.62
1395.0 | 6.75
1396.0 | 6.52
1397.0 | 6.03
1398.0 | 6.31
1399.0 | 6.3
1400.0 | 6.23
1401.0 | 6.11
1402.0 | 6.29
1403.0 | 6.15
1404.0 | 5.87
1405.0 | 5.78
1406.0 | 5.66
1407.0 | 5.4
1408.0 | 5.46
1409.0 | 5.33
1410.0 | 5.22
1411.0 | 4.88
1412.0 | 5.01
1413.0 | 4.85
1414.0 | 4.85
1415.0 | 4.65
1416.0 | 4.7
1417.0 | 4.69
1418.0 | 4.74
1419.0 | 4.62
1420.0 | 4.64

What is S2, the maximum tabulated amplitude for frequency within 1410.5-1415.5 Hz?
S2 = 5.01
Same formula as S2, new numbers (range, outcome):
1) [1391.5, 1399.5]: 6.75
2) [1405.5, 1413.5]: 5.66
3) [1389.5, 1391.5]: 6.65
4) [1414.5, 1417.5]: 4.7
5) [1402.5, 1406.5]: 6.15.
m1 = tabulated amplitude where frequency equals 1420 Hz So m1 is 4.64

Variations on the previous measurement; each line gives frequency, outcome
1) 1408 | 5.46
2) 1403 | 6.15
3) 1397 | 6.03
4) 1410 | 5.22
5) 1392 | 6.72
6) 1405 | 5.78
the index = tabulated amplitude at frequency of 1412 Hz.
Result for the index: 5.01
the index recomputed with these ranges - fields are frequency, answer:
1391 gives 6.59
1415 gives 4.65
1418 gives 4.74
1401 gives 6.11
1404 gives 5.87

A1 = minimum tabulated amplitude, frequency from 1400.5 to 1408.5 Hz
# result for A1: 5.4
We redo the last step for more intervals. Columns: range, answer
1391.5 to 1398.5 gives 6.03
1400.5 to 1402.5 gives 6.11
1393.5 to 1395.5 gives 6.62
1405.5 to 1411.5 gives 4.88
